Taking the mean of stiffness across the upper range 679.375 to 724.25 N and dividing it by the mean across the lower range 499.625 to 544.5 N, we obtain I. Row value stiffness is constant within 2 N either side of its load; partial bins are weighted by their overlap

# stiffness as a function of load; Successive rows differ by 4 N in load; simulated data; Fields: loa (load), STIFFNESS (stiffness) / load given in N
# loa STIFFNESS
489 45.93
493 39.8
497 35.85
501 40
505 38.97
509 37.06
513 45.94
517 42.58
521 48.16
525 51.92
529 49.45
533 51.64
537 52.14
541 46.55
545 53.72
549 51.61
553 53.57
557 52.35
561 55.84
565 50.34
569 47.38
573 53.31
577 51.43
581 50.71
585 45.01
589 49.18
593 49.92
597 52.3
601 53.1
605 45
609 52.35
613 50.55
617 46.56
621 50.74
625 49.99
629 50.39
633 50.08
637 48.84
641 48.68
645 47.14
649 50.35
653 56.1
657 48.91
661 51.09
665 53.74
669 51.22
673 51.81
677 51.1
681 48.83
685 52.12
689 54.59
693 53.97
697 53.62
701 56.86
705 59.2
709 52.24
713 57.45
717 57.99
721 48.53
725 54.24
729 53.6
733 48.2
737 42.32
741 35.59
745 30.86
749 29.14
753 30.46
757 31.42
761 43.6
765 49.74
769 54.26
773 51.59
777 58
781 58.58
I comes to 1.17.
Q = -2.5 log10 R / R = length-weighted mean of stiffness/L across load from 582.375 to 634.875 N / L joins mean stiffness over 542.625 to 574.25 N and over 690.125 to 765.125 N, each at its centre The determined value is 0.020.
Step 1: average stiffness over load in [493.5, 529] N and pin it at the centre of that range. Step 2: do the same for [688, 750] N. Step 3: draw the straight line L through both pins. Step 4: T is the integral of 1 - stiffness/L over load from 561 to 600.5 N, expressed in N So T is -4.7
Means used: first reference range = 42.8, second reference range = 49.5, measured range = 50.4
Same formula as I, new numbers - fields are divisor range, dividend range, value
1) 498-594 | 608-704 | 1.06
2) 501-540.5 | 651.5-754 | 1.07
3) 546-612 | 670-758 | 0.95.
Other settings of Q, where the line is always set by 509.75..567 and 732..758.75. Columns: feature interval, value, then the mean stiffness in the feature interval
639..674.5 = -0.23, 51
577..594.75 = -0.05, 49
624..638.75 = -0.15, 49.8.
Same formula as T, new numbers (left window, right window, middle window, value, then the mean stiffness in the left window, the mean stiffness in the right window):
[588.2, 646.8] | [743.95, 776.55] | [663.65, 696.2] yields -4.4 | 49.7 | 41.3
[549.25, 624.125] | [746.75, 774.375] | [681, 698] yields -3.0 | 50.6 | 41.1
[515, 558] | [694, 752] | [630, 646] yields 0.1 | 50.3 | 48.3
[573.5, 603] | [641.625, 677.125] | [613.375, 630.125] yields 0.4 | 50.4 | 51.2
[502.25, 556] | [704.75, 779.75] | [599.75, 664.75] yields -3.8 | 47.9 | 46.6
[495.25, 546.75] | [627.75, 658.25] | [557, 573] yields -1.5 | 45.7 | 50.1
